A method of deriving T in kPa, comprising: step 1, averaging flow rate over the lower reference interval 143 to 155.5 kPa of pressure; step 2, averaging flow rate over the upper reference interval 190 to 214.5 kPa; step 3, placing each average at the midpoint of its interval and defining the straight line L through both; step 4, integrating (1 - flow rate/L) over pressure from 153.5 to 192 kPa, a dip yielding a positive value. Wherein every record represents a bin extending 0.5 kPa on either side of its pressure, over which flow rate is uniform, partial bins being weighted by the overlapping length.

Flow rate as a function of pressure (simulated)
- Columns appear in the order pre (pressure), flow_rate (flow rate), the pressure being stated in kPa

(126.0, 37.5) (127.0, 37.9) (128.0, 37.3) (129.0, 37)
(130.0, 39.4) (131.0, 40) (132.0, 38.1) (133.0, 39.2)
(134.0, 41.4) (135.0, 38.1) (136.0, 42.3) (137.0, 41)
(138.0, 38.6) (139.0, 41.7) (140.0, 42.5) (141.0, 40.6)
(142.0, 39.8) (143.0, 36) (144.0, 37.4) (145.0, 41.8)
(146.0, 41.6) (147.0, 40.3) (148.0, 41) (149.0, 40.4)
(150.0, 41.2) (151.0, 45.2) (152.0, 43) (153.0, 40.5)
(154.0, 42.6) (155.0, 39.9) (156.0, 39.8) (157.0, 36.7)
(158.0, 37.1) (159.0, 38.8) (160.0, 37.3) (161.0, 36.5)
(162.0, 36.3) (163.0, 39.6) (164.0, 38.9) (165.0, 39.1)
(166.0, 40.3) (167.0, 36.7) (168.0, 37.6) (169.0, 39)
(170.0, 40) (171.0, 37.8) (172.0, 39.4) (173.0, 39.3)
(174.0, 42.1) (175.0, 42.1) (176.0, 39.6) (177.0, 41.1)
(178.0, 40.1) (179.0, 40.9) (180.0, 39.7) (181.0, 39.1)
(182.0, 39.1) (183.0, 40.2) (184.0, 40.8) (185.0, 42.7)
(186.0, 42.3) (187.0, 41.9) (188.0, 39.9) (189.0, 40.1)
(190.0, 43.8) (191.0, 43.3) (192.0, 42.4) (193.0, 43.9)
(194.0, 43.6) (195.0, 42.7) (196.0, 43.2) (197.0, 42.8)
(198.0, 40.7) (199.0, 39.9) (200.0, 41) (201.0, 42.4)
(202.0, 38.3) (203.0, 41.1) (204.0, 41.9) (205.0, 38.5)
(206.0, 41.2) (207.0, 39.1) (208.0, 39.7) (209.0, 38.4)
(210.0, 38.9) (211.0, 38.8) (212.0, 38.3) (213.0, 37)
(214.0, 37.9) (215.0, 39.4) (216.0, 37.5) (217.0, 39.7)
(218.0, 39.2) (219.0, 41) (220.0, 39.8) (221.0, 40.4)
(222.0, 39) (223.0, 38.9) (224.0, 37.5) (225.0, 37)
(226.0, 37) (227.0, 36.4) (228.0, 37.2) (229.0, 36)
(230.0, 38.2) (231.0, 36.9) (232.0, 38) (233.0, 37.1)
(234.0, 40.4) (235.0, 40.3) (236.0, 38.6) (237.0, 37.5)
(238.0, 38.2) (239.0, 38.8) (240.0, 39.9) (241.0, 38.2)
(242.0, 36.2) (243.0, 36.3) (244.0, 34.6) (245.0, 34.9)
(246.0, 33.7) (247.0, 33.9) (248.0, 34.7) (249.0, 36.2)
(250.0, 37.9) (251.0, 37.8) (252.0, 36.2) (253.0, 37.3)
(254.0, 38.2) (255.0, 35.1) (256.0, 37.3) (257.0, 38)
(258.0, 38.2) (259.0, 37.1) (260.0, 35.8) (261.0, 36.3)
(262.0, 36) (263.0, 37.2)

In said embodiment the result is 1.0 kPa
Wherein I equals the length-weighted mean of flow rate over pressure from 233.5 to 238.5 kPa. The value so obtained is 39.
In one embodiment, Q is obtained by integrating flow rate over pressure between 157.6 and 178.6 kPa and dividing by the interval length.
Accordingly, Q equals 39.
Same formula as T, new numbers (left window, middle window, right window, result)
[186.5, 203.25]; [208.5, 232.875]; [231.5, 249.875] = 0.6 kPa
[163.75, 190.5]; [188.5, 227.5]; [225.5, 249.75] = -1.5 kPa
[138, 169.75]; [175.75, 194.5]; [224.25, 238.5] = -1.2 kPa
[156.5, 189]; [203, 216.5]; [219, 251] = -0.3 kPa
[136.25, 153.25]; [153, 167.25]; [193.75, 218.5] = 0.7 kPa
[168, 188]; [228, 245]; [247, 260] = 0.0 kPa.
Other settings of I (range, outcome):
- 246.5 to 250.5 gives 35.7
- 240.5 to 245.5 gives 36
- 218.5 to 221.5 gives 40.4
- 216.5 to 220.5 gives 39.9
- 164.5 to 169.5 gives 38.5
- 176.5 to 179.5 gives 40.7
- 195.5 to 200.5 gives 41.5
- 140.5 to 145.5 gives 39.1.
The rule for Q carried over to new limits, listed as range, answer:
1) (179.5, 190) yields 40.7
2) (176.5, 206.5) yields 41.3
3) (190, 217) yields 40.5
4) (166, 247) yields 39.4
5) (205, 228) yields 38.7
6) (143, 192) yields 40.1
